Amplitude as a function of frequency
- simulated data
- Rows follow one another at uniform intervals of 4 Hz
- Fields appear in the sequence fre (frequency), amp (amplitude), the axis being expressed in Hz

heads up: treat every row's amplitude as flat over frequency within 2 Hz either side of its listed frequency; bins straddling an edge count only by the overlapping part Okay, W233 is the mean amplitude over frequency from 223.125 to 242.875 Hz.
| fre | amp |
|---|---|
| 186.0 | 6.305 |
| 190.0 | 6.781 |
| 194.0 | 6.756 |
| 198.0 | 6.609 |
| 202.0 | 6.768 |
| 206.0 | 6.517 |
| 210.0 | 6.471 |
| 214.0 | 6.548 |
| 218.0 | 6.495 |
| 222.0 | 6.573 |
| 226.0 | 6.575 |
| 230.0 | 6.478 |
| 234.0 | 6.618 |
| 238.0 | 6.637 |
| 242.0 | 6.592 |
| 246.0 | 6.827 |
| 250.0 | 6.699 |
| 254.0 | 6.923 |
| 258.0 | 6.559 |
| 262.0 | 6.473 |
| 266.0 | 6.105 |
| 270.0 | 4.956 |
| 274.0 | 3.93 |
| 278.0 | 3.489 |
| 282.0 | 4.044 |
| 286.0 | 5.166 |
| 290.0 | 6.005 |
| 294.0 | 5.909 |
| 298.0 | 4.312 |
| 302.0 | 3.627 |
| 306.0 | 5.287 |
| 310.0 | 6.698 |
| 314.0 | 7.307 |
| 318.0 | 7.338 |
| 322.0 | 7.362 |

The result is 6.58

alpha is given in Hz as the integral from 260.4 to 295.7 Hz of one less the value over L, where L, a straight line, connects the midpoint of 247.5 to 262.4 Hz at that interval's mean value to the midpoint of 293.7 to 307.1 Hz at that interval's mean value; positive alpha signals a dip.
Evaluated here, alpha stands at 3.13 Hz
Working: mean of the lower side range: 6.69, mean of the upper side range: 4.61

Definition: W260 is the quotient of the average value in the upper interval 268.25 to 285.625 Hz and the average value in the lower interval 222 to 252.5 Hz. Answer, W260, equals 0.63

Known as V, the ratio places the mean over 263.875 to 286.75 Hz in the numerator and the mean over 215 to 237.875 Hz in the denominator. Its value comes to 0.70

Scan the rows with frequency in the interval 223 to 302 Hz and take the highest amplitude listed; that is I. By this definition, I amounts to 6.923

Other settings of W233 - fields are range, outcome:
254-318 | 5.44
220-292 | 5.92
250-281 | 5.52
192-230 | 6.58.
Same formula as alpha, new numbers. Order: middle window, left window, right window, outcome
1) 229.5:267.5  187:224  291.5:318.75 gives -2.33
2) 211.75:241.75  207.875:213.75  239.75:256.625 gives 0.19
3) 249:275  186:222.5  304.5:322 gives 2.69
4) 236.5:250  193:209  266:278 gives -3.23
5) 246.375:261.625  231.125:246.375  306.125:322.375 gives -0.02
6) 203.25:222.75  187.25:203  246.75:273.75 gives 0.08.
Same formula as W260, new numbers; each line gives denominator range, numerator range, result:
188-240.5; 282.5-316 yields 0.83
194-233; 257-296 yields 0.80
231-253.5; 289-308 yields 0.74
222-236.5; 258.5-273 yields 0.88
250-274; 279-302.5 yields 0.80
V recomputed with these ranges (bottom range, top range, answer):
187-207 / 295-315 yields 0.81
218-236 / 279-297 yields 0.78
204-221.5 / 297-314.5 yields 0.82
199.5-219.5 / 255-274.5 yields 0.88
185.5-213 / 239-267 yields 1.00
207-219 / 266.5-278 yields 0.69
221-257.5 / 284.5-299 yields 0.82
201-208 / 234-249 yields 1.01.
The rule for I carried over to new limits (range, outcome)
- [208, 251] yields 6.827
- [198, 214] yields 6.768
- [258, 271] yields 6.559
